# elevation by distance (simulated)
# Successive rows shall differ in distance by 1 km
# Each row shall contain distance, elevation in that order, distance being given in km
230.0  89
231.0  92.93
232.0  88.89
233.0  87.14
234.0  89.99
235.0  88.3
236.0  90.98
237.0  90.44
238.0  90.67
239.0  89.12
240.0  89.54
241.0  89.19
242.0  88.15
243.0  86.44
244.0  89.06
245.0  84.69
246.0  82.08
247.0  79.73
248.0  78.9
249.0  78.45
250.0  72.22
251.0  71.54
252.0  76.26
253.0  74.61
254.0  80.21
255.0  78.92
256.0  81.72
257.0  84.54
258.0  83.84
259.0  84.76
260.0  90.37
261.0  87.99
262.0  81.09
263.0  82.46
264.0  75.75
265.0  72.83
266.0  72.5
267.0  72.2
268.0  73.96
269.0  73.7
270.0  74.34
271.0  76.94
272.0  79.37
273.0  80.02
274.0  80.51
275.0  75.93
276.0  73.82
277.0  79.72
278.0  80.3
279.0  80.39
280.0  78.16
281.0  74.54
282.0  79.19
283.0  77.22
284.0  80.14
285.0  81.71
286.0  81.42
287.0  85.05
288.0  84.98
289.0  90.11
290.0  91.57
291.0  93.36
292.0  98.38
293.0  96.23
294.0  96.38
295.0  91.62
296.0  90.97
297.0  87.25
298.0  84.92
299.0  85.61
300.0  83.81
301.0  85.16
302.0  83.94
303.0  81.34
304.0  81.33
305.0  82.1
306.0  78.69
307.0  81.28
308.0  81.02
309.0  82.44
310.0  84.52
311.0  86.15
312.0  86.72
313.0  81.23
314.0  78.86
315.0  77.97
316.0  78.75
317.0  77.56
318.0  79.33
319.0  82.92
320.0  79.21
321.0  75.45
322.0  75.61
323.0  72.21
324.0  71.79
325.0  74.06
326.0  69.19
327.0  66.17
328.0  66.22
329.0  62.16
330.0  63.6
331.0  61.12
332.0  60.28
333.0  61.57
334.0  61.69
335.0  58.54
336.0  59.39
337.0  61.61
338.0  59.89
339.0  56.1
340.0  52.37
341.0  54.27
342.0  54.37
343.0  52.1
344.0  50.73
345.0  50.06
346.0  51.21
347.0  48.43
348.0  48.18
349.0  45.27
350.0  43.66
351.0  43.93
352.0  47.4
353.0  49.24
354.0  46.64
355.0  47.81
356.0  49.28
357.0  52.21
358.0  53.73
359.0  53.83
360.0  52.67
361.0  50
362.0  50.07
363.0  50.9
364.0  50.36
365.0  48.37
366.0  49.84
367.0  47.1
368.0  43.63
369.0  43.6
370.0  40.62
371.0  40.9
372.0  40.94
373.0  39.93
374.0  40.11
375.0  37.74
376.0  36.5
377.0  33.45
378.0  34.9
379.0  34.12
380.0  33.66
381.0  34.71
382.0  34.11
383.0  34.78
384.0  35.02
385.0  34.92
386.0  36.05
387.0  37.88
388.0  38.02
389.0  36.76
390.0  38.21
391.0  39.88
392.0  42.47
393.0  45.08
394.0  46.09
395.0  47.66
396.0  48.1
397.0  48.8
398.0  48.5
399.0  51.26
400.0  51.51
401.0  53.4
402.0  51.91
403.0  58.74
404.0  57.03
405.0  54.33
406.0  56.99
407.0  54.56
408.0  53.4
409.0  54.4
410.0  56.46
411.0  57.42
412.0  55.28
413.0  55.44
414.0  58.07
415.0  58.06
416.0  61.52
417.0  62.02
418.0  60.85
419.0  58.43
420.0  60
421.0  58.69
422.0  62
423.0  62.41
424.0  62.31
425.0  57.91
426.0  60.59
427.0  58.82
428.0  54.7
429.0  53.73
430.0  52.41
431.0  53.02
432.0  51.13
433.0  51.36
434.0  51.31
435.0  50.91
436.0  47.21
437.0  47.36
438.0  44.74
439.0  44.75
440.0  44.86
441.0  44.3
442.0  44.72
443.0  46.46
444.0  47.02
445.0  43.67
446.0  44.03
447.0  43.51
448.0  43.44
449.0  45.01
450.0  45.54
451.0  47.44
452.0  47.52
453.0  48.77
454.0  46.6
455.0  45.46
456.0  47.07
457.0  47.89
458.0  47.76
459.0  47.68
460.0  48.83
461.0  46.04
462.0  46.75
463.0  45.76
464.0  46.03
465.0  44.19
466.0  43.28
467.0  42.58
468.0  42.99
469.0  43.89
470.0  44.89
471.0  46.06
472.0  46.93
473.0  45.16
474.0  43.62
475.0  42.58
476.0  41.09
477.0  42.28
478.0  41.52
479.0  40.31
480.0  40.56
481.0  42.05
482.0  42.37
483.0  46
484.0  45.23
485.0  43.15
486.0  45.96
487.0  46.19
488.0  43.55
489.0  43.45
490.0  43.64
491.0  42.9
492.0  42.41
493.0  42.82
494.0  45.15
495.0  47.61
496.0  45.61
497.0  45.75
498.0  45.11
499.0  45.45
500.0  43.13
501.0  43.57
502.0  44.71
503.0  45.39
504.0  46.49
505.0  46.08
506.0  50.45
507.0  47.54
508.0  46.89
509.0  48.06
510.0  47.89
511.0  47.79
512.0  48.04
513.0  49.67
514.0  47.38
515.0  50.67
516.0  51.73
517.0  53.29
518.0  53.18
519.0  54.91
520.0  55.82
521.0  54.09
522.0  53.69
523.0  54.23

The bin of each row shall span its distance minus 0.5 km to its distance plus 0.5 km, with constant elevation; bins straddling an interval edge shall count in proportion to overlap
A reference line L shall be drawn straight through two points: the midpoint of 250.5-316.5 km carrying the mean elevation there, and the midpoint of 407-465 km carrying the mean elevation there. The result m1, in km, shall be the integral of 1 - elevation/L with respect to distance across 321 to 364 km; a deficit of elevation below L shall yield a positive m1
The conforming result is 8.5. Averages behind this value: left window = 81.9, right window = 51.3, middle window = 56.3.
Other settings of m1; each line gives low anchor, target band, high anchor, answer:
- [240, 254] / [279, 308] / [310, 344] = -4.5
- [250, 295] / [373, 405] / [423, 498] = 9.3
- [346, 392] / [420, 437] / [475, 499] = -4.7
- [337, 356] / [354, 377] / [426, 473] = 1.7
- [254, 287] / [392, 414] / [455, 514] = 2.1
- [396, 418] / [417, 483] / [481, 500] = 2.0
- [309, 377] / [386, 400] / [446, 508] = 2.5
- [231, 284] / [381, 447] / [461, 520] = 7.9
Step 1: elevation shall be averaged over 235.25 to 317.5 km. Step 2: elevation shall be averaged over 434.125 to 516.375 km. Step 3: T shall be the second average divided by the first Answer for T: 0.6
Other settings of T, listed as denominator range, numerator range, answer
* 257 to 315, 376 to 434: 0.60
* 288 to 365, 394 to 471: 0.74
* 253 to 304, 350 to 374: 0.57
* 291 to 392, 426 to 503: 0.77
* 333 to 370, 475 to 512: 0.88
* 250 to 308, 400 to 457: 0.64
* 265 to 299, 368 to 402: 0.50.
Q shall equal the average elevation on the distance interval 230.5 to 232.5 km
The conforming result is 90.9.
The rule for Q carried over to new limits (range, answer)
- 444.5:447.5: 43.7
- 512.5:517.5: 50.5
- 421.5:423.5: 62.2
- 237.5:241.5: 89.6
